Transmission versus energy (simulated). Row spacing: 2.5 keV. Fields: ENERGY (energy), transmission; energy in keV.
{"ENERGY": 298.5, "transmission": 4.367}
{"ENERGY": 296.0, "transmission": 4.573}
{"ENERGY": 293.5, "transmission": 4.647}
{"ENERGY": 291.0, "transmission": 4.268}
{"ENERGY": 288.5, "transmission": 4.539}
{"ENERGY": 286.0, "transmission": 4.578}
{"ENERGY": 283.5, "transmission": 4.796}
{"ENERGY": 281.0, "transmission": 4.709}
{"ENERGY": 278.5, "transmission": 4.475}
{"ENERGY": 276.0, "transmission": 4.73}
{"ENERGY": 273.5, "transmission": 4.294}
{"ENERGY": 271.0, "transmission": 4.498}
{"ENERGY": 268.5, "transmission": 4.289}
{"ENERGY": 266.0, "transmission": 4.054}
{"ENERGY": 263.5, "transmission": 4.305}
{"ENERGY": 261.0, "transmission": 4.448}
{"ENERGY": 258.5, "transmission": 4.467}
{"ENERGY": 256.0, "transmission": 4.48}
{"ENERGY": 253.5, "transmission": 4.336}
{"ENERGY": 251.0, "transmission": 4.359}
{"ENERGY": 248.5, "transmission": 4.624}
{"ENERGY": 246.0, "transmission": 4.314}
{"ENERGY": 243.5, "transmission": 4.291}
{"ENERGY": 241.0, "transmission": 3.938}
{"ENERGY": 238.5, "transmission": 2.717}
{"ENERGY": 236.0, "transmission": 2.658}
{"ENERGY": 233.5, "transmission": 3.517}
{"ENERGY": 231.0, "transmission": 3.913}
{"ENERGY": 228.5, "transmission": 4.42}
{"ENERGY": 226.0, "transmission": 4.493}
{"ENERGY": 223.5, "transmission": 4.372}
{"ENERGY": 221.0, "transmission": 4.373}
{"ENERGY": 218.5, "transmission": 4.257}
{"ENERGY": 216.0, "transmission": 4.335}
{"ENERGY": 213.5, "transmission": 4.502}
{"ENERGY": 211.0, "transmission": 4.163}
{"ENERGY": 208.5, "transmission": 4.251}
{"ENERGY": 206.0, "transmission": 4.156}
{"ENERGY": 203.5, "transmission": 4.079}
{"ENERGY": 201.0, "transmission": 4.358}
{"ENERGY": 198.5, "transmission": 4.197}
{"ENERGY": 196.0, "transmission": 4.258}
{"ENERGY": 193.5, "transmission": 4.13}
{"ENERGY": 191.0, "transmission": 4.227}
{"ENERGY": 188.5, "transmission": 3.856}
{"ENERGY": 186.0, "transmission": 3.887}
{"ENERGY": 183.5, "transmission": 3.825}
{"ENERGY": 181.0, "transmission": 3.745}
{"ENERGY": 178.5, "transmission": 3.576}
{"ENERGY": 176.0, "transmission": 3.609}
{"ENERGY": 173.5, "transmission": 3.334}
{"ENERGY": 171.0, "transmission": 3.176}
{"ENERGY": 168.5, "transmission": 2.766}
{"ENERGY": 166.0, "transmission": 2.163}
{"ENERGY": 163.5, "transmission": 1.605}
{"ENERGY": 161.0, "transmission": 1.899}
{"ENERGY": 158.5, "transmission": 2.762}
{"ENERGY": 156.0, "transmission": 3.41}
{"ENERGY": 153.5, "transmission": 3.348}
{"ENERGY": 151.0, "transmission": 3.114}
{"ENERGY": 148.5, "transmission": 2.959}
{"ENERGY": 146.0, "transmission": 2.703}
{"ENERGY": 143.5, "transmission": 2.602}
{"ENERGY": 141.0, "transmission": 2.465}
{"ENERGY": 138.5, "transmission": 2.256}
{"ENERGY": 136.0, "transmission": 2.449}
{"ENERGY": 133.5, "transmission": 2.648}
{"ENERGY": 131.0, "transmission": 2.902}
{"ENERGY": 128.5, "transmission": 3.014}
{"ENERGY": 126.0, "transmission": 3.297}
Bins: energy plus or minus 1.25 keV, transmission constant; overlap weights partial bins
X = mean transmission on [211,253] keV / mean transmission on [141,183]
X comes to 1.39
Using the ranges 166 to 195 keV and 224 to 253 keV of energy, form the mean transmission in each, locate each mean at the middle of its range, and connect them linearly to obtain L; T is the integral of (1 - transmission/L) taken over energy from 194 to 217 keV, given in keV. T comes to -3.1 keV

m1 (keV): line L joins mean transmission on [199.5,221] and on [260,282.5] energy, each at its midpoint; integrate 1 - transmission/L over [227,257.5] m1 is 2.7 keV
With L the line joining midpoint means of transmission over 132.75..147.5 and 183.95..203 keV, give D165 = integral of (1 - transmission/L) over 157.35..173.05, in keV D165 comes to 4.0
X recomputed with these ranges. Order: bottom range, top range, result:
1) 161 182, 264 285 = 1.53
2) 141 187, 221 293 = 1.41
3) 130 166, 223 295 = 1.62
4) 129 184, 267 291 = 1.58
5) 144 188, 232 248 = 1.19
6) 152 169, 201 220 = 1.66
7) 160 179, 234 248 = 1.32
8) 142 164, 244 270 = 1.59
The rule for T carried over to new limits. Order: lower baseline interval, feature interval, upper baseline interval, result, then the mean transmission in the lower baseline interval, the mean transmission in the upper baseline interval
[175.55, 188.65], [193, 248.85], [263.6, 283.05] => -0.8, 3.75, 4.44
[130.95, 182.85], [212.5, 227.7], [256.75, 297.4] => -2.8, 2.84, 4.48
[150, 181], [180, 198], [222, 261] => -3.9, 2.93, 4.07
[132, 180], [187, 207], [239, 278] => -4.4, 2.79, 4.33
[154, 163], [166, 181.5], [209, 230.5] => -0.8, 2.65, 4.34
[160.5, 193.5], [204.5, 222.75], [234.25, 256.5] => -3.3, 3.27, 3.94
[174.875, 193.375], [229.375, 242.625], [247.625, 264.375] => 2.7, 3.84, 4.43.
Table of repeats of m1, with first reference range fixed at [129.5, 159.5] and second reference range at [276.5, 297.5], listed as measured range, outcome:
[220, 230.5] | -1.6 keV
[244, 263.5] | -1.2 keV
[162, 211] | -4.4 keV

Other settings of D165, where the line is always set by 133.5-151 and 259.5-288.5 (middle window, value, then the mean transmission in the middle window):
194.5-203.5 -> -2.2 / 4.24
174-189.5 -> -2.7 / 3.73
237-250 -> 0.3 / 3.96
